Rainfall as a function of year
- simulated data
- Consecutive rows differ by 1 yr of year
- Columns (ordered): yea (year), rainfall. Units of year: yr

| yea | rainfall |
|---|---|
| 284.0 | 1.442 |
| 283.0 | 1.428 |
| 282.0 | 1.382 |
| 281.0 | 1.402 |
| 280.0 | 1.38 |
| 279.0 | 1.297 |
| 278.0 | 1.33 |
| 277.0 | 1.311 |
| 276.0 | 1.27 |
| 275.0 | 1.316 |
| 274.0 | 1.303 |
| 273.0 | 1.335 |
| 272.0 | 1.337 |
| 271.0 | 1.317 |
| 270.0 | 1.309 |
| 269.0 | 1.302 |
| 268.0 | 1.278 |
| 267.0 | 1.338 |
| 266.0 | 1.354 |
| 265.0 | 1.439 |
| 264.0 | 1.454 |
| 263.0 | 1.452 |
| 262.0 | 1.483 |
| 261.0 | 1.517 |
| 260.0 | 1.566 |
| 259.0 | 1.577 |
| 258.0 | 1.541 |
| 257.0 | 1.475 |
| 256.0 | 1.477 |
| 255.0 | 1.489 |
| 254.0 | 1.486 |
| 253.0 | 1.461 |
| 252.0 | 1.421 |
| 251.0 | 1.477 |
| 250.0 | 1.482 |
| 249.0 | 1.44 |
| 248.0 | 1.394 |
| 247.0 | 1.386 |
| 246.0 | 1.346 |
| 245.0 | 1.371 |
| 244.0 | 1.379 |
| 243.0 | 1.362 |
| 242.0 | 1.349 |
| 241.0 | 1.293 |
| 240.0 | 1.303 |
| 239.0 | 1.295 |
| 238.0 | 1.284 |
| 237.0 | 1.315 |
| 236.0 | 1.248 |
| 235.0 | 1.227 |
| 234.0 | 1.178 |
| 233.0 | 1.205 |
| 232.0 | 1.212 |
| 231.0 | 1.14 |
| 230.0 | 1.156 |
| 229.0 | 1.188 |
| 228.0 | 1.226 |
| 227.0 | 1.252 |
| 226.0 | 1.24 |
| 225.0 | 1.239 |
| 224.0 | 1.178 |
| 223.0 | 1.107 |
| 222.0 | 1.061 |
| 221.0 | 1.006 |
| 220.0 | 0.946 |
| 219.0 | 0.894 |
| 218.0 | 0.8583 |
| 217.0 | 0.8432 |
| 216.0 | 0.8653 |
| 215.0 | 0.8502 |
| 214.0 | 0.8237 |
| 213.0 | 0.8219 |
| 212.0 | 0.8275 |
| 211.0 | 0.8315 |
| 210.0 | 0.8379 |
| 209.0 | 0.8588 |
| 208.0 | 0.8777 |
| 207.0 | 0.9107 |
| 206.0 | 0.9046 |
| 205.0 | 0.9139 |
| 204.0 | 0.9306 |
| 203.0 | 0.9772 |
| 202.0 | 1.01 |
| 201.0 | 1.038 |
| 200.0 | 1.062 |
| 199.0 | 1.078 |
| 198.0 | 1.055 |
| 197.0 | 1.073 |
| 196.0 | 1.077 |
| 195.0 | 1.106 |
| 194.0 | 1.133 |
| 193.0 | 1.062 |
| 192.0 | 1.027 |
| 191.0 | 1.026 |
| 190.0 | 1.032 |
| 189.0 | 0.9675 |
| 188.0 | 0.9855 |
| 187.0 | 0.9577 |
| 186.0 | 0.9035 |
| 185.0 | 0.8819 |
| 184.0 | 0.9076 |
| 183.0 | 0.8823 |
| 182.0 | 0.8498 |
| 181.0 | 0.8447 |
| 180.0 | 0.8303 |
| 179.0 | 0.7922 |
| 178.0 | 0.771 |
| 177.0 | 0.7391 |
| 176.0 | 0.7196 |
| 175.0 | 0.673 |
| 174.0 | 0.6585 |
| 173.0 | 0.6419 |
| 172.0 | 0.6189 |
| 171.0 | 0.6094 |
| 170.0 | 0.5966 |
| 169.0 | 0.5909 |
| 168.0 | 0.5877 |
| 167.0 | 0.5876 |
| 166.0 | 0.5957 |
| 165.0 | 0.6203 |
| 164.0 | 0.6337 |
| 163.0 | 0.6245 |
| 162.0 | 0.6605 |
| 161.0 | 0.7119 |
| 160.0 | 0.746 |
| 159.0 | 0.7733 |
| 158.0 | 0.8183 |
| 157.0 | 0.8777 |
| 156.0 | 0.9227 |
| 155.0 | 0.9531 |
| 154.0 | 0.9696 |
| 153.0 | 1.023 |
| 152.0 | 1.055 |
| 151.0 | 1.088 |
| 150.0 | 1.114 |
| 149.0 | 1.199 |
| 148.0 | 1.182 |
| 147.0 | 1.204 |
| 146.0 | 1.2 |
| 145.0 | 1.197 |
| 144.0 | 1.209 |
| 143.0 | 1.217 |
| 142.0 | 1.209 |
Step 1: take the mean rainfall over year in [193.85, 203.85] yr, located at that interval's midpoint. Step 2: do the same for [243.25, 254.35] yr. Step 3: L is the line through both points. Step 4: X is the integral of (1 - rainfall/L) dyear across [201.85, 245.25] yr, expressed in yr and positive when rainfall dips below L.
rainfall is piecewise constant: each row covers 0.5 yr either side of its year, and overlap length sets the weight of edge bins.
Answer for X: 5.65 yr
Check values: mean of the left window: 1.05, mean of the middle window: 1.08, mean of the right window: 1.42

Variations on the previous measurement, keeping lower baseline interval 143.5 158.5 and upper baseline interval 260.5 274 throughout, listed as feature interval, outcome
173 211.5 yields 8.4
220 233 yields 1.1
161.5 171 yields 4.3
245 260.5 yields -1.5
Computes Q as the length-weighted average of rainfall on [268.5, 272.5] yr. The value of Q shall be 1.32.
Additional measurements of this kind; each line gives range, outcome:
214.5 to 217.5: 0.853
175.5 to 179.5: 0.755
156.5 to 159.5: 0.823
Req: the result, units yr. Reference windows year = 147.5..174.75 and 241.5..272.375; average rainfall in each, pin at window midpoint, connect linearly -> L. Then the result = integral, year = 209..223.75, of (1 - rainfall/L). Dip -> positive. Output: 3.3 yr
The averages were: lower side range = 0.794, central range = 0.902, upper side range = 1.42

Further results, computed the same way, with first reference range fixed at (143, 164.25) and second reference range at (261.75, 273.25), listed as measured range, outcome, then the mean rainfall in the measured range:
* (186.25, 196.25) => 0.62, 1.03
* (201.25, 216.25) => 3.55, 0.886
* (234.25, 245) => -0.32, 1.31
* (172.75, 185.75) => 3.32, 0.789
